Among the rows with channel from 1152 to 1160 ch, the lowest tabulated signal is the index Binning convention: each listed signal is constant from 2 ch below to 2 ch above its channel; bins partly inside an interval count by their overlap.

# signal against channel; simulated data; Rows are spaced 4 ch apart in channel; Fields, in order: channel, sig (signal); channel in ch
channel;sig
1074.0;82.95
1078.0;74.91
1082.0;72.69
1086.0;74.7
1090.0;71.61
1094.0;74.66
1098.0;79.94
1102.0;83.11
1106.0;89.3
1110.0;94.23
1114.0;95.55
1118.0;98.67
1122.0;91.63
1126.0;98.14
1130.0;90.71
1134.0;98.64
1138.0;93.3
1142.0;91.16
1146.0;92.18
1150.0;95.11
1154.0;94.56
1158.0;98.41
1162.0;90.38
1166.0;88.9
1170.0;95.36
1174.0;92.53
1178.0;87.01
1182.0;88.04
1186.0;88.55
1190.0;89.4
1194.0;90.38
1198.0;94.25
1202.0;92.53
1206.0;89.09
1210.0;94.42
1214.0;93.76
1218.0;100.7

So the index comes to 94.56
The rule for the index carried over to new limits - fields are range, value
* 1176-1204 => 87.01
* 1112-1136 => 90.71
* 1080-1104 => 71.61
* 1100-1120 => 83.11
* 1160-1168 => 88.9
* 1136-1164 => 90.38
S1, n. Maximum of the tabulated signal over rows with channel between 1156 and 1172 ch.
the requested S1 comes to 98.41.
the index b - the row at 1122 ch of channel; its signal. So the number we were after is 91.63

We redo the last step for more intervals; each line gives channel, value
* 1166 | 88.9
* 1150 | 95.11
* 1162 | 90.38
